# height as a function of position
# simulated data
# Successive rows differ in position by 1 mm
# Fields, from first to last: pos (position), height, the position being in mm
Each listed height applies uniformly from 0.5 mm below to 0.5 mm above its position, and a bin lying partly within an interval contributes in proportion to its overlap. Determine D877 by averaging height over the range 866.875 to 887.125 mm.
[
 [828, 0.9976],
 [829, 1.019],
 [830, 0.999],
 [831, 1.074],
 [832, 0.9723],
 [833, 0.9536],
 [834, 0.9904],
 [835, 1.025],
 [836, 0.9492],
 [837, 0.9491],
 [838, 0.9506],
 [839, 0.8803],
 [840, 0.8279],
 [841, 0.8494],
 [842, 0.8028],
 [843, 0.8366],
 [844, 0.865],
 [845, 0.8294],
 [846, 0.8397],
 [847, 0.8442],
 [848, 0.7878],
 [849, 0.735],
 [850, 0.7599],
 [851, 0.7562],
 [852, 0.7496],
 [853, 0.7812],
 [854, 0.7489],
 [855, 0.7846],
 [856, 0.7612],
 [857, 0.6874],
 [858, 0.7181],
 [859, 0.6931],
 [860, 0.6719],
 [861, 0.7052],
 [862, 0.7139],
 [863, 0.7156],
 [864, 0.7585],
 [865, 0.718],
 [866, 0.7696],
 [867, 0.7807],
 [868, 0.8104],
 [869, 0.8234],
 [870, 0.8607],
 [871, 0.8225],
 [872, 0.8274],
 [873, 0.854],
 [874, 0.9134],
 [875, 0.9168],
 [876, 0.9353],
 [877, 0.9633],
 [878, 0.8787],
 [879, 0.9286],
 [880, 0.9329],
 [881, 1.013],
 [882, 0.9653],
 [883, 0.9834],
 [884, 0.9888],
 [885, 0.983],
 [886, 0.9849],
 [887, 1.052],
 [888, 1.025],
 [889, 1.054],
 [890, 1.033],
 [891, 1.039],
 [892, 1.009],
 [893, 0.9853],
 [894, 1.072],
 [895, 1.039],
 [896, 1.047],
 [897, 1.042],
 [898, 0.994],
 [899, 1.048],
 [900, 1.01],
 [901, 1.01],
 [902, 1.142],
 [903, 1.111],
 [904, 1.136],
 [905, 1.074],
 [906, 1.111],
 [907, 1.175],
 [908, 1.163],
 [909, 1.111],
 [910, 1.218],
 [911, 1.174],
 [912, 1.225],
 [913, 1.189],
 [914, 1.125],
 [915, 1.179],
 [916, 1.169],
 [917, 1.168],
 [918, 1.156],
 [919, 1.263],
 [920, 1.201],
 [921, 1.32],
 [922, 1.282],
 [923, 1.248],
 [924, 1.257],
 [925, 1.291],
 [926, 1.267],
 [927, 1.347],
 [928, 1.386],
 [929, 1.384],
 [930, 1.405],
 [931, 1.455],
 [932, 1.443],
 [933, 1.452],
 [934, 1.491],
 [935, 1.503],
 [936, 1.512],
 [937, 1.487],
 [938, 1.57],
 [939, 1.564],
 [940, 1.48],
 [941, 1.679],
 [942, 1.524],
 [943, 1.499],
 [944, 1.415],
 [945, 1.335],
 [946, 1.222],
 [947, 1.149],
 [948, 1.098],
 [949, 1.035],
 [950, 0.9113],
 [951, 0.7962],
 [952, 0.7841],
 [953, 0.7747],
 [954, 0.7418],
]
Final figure 0.915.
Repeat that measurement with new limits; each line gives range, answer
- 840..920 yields 0.943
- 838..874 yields 0.786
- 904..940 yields 1.3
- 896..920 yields 1.13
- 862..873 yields 0.788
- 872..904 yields 0.998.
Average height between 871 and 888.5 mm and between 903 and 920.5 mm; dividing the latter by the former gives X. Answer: 1.2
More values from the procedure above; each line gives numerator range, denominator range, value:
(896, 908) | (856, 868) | 1.49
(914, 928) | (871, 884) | 1.34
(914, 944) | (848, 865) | 1.87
